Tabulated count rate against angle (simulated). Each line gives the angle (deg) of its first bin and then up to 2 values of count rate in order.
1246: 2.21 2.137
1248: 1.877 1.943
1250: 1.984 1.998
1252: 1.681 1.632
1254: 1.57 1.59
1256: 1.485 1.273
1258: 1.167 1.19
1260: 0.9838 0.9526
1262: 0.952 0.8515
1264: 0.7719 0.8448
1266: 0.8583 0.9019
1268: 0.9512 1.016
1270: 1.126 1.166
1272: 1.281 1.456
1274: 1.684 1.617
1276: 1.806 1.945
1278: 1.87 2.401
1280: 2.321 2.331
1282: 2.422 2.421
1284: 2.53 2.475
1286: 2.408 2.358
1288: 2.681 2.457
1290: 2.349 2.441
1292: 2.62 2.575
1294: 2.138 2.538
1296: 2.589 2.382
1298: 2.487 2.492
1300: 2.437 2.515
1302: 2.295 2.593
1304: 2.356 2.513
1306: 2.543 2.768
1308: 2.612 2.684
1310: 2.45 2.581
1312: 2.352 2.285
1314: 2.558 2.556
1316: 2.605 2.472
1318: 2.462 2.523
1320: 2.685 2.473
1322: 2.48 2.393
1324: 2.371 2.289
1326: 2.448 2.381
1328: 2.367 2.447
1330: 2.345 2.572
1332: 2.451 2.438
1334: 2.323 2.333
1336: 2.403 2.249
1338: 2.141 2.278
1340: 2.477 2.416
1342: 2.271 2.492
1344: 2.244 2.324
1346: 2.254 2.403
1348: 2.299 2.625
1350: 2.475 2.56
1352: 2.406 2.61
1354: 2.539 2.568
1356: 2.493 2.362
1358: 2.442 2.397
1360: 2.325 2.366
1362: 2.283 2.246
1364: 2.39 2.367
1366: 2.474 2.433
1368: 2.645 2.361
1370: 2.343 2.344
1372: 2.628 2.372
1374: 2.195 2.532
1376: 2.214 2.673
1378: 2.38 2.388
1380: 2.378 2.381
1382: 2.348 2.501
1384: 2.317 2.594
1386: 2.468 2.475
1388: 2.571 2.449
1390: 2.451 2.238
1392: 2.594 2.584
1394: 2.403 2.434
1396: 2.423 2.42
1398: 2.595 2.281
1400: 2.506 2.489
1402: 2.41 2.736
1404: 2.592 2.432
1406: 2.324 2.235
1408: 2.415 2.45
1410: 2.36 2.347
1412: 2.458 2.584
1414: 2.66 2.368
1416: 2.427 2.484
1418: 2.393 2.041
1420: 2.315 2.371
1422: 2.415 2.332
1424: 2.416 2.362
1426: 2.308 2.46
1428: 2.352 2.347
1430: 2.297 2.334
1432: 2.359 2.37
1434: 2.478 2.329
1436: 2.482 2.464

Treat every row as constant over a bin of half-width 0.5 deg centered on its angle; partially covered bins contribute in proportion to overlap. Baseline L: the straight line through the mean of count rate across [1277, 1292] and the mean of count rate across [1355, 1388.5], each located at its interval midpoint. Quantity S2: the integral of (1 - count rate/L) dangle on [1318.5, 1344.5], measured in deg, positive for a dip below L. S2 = 0.1 deg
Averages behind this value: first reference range 2.38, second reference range 2.42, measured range 2.4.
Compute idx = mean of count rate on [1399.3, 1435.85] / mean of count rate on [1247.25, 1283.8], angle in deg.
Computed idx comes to 1.58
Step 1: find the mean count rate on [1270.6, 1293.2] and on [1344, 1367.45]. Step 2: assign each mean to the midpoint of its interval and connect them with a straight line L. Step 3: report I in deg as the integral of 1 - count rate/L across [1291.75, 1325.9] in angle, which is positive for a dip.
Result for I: -3.6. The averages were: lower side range 2.16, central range 2.49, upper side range 2.42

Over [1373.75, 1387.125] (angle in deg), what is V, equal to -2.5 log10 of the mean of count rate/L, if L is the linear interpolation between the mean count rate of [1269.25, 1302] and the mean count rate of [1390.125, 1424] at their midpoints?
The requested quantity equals -0.02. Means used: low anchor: 2.19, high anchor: 2.43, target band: 2.42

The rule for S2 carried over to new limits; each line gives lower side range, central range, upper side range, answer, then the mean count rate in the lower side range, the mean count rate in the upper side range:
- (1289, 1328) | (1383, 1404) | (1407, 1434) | -0.6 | 2.48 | 2.38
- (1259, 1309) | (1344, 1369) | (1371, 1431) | -1.9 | 1.98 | 2.42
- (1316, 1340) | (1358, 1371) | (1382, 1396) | 0.3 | 2.41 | 2.46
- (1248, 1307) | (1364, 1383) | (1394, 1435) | -1.4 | 1.89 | 2.41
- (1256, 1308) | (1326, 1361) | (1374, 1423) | -3.4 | 1.93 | 2.43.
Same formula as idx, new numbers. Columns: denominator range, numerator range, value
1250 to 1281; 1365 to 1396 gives 1.74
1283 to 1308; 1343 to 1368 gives 0.97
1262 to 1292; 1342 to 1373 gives 1.36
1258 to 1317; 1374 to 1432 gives 1.19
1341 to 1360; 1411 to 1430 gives 0.98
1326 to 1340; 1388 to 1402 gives 1.04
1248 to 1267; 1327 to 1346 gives 1.79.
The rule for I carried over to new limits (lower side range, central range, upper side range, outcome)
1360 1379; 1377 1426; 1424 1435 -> -1.0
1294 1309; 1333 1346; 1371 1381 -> 0.7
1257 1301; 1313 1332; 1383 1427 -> -3.9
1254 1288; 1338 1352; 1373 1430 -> -2.2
